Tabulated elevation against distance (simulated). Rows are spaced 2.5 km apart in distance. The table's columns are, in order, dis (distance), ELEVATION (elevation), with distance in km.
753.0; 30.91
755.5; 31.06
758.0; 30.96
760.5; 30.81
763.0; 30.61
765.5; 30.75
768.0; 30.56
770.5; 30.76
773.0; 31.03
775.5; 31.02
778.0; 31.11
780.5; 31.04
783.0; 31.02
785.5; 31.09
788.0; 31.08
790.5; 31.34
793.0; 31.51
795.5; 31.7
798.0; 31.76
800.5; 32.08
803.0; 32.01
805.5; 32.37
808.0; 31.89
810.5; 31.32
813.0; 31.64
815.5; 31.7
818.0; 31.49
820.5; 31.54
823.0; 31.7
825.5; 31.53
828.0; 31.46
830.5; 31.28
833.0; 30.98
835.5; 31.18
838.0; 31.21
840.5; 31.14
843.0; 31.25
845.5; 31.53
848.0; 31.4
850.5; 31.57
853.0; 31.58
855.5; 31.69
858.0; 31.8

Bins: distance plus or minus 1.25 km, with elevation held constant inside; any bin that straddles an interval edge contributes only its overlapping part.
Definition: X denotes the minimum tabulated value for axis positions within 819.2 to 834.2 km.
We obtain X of 30.98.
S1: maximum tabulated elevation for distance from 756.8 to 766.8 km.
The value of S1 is 30.96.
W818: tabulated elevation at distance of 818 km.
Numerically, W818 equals 31.49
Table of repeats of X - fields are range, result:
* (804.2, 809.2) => 31.89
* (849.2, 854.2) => 31.57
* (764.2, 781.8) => 30.56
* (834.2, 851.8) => 31.14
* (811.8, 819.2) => 31.49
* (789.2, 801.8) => 31.34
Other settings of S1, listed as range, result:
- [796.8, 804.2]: 32.08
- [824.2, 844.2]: 31.53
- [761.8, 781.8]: 31.11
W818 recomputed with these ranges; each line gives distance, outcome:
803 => 32.01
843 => 31.25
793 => 31.51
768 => 30.56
